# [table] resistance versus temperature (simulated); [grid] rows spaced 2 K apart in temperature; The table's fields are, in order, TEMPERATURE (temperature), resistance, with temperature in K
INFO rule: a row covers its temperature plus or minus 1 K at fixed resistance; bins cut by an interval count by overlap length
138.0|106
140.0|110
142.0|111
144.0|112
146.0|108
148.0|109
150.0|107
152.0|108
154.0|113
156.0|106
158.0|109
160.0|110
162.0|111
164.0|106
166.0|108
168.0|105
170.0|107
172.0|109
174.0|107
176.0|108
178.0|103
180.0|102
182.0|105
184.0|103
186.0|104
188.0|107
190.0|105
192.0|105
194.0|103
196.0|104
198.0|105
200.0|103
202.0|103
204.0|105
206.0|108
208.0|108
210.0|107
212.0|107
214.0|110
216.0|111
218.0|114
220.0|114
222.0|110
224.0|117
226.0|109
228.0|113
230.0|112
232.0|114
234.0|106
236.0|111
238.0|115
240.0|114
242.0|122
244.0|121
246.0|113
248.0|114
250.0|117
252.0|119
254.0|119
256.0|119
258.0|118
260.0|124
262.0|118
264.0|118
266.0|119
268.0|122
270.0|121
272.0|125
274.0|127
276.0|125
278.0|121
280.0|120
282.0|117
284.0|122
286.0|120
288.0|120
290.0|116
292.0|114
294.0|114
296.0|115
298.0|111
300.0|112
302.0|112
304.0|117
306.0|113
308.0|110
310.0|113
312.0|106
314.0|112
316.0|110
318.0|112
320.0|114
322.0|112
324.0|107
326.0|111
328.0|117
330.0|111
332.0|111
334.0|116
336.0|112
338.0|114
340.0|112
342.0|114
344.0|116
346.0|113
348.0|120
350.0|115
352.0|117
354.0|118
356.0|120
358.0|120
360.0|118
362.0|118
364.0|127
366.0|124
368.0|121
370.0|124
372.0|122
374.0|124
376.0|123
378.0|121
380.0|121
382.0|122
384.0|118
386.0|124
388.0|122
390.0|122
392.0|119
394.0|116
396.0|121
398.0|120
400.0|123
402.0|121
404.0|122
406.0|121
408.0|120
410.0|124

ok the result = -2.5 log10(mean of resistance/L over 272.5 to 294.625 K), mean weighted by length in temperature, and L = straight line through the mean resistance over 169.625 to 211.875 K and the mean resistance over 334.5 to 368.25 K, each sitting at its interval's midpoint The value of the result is -0.07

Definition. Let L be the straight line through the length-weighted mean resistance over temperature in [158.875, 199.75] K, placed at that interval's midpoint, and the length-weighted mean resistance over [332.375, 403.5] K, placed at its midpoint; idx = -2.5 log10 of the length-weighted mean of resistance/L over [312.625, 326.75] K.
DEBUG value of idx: 0.05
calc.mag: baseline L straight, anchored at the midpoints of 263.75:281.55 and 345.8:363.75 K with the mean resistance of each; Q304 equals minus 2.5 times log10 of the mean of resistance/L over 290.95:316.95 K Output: 0.08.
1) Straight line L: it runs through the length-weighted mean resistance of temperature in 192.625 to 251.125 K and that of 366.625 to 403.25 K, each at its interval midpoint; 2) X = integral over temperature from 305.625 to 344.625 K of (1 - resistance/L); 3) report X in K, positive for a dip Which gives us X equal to 1.8 K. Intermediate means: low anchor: 111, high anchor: 121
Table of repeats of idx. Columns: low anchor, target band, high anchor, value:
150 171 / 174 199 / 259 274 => 0.07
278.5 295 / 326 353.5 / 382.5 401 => 0.05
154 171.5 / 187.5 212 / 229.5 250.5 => 0.06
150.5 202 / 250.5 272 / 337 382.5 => -0.07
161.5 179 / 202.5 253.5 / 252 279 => 0.03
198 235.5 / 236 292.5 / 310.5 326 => -0.09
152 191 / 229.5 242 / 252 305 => 0.01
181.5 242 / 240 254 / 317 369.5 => -0.07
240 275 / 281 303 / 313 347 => 0.01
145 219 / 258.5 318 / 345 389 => -0.02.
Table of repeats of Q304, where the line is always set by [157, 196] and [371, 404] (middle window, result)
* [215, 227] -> -0.03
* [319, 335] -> 0.04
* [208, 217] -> 0.00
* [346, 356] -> 0.01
